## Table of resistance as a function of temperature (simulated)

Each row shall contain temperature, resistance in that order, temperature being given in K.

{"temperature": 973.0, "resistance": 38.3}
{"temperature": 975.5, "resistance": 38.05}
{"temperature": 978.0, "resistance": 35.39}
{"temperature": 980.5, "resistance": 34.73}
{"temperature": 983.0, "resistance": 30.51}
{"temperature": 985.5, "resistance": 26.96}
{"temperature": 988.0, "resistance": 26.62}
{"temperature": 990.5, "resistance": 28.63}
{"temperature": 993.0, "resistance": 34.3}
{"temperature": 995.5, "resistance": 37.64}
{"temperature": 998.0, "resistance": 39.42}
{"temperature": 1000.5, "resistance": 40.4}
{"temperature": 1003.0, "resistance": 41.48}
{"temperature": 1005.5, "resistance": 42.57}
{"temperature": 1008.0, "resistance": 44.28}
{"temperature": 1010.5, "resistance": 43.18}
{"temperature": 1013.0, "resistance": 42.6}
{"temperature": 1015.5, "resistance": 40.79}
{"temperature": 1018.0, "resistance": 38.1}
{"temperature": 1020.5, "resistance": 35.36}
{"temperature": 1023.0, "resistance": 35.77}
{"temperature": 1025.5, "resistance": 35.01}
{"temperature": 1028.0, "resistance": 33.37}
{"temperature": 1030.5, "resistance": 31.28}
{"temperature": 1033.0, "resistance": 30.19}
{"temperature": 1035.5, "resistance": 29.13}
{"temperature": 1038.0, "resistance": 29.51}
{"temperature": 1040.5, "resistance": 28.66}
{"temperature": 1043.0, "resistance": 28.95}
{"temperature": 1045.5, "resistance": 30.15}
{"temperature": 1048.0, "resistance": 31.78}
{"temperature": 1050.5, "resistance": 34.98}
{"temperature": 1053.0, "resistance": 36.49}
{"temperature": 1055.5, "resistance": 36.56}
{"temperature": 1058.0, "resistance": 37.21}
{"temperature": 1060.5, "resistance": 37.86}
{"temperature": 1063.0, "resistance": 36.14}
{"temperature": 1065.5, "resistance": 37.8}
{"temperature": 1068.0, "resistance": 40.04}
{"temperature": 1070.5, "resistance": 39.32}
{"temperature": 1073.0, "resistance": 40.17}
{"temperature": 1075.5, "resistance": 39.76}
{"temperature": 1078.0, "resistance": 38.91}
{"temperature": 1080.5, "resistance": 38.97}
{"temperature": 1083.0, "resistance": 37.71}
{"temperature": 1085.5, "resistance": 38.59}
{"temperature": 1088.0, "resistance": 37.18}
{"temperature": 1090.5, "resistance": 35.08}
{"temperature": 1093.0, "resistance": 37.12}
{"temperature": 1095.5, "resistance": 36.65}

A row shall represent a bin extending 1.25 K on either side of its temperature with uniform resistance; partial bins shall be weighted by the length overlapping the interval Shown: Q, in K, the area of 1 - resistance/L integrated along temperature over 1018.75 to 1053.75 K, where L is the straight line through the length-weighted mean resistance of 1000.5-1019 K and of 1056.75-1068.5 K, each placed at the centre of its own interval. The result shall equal 6.6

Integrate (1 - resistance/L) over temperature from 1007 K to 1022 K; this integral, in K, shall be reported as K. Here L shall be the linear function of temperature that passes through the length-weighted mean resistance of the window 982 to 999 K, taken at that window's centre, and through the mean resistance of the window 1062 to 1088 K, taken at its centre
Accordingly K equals -3.0 K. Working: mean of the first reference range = 31.9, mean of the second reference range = 38.7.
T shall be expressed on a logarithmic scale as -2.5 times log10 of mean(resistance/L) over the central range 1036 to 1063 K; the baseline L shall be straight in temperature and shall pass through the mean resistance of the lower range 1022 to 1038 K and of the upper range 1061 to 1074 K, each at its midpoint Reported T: 0.07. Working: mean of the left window 32.2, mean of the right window 38.6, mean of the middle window 33.2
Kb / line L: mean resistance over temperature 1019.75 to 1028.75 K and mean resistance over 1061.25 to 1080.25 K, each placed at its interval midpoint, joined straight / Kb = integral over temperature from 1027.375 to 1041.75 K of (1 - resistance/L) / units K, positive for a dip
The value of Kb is 2.2 K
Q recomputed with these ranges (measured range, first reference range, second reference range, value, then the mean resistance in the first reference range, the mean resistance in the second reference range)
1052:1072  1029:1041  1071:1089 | -1.4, 29.9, 38.8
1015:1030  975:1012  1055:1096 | 0.4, 36.3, 38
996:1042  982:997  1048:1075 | -4.5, 30.9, 37.4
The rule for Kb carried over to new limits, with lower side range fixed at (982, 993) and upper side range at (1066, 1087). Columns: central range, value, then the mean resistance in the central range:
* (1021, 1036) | 0.33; 32.8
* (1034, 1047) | 2.08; 29.3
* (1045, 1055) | 0.62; 33.8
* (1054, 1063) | 0.00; 37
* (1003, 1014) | -4.13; 43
